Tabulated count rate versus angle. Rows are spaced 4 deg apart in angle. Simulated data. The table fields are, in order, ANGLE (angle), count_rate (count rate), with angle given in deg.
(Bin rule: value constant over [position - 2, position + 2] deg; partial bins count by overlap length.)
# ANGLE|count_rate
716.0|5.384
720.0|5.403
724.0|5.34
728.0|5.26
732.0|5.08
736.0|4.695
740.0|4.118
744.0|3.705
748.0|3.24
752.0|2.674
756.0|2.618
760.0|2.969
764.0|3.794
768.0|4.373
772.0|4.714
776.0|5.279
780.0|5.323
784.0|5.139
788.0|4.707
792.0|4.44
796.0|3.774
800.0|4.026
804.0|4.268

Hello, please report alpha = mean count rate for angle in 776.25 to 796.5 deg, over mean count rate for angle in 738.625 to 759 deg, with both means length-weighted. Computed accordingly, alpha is 1.5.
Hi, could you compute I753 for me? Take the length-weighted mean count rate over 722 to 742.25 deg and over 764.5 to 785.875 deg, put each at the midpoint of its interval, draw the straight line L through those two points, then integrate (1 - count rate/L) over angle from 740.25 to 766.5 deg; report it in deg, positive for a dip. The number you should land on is 8.8 deg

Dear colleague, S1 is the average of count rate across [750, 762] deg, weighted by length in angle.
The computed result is 2.75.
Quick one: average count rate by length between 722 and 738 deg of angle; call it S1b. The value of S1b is 5.09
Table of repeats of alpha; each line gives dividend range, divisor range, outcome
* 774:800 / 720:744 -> 0.97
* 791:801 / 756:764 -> 1.31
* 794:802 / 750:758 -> 1.47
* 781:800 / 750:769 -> 1.40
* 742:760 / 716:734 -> 0.58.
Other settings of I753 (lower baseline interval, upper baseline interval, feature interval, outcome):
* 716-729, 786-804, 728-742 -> 1.2 deg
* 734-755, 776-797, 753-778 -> 2.0 deg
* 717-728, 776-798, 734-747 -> 2.7 deg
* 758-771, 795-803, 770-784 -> -4.6 deg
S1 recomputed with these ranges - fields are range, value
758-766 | 3.38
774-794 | 4.98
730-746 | 4.4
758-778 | 4.23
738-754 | 3.43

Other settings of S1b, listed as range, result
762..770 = 4.08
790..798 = 4.11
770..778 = 5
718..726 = 5.37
